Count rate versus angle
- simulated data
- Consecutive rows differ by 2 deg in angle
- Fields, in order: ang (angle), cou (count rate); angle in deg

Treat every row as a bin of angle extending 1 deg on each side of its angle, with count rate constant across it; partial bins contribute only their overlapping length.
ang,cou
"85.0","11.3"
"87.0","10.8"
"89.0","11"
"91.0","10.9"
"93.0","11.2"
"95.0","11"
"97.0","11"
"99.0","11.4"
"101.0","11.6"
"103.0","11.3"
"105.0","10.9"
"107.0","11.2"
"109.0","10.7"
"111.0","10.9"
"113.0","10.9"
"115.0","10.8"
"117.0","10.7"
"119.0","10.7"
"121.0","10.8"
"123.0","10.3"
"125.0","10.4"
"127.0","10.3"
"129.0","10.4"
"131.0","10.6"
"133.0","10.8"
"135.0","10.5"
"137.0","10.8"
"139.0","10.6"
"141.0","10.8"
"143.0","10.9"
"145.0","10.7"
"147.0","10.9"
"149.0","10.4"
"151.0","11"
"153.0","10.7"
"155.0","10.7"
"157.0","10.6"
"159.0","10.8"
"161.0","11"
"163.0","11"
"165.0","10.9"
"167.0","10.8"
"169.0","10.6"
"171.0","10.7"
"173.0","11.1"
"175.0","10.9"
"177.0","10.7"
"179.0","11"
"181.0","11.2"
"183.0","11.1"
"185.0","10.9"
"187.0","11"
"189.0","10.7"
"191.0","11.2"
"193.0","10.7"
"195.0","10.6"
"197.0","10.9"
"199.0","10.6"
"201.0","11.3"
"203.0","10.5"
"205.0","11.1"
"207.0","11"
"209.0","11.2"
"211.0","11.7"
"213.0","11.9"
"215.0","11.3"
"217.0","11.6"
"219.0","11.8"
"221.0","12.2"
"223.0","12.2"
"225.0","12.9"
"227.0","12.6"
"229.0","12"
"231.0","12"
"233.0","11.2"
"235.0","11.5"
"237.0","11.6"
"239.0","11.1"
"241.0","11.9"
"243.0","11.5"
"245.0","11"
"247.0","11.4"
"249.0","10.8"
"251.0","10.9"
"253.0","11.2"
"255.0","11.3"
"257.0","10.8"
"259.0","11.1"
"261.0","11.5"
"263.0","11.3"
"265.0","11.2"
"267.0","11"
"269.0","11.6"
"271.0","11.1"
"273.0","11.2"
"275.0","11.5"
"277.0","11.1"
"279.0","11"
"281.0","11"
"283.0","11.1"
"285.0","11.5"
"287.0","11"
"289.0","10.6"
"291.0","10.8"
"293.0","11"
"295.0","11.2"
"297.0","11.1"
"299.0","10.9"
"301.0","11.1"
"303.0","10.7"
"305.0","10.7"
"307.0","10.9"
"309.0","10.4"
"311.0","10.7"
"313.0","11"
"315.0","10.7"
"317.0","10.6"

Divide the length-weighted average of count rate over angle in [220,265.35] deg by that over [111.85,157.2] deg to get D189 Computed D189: 1.08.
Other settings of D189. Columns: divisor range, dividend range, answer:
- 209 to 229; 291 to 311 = 0.91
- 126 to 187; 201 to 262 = 1.07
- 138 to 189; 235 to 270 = 1.04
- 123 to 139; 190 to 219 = 1.06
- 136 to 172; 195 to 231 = 1.07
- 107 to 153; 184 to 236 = 1.07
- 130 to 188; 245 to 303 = 1.03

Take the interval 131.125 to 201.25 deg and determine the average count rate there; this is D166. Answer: 10.8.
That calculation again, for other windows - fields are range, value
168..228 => 11.2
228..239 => 11.6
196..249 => 11.5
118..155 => 10.6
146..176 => 10.8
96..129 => 10.9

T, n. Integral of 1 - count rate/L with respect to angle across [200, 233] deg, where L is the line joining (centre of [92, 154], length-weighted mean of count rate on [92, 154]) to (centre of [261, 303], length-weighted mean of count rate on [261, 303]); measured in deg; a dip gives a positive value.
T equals -2.10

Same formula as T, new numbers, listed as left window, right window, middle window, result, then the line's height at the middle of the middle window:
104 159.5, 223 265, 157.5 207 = 0.8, 11.1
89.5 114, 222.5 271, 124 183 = 2.4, 11.2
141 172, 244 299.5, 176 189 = -0.1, 10.9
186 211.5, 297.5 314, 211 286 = -4.0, 10.9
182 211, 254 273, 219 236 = -1.5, 11.1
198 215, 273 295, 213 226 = -1.0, 11.2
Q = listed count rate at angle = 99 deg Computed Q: 11.4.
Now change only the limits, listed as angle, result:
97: 11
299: 10.9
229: 12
